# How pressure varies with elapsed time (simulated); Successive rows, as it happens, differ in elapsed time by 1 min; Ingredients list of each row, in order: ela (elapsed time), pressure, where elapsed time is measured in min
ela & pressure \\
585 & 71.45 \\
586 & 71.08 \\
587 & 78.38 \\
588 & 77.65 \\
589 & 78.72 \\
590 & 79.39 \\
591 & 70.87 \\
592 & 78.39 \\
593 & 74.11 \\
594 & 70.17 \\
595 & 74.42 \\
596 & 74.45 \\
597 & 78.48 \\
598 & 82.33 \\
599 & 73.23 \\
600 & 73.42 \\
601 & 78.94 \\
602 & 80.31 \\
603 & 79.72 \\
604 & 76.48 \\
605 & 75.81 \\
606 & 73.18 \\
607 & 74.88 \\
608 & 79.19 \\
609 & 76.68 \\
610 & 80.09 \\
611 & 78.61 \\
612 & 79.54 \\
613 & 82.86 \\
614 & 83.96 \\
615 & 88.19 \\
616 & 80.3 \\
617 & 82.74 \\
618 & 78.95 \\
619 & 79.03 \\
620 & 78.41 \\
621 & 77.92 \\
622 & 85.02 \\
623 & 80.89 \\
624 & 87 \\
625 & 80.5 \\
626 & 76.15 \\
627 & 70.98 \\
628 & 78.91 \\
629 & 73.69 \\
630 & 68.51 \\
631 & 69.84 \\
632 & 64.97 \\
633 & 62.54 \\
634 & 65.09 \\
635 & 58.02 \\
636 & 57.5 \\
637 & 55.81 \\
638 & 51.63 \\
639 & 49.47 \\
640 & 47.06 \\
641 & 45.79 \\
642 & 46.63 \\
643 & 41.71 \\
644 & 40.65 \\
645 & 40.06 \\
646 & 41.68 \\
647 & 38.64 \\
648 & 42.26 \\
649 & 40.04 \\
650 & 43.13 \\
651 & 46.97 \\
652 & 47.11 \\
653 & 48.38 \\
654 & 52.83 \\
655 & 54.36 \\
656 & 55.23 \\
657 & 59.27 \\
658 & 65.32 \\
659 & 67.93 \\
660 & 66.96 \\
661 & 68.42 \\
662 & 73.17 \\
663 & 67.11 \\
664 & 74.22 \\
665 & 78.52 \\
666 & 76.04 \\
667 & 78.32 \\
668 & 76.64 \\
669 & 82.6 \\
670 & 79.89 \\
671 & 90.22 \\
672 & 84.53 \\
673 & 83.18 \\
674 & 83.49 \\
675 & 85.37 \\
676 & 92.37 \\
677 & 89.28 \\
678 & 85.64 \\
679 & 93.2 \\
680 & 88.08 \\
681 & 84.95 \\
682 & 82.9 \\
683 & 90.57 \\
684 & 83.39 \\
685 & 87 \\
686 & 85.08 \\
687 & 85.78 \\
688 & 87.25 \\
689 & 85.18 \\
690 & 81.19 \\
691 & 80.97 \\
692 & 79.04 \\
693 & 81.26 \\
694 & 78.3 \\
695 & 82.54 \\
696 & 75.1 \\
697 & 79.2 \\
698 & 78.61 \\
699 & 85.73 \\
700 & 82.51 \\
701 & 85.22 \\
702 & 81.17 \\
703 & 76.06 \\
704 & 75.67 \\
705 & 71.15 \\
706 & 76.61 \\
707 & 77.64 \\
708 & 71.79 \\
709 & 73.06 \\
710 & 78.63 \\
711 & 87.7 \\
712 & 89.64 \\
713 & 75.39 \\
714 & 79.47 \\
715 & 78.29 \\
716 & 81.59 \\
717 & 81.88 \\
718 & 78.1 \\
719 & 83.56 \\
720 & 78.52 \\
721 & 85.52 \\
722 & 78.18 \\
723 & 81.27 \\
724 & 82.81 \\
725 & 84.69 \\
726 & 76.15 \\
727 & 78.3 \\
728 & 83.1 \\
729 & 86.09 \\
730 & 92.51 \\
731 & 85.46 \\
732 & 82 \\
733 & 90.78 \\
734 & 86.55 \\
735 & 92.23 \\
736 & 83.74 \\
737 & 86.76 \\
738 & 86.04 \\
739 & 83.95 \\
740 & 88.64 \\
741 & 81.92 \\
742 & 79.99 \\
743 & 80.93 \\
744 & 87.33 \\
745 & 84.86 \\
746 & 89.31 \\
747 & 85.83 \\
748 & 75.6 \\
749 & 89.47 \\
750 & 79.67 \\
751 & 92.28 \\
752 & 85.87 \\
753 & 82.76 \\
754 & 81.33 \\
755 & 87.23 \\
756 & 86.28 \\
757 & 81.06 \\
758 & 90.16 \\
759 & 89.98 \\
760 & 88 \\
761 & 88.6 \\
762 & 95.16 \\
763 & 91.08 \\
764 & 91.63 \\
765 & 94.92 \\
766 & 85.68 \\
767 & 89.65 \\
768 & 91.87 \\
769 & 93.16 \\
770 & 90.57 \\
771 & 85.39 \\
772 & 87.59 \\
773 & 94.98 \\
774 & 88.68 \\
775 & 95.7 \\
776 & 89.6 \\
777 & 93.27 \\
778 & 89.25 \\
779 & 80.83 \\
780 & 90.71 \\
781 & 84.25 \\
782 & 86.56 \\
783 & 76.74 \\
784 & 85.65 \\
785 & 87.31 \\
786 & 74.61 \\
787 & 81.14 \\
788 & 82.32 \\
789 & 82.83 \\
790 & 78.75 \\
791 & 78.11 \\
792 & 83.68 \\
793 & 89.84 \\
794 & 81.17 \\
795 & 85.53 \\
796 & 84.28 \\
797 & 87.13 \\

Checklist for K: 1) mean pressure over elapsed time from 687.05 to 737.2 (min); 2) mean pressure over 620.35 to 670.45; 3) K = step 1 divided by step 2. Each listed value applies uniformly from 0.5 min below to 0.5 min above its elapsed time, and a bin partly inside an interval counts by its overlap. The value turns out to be 1.31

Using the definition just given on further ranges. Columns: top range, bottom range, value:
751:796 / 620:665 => 1.44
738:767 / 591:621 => 1.11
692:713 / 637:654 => 1.76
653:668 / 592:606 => 0.87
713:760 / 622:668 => 1.39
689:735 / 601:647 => 1.17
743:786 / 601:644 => 1.23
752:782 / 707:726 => 1.11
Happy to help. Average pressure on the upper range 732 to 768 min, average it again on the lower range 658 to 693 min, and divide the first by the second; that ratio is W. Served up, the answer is 1.1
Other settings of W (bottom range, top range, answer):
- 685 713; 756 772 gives 1.11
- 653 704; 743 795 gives 1.10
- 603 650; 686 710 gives 1.19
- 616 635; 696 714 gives 1.05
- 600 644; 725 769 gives 1.21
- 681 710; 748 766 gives 1.08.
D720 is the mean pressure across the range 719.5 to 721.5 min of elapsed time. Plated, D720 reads 82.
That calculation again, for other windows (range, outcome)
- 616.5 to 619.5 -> 80.2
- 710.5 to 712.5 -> 88.7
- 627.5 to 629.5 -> 76.3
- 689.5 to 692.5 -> 80.4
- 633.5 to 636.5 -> 60.2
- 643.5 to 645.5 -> 40.4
